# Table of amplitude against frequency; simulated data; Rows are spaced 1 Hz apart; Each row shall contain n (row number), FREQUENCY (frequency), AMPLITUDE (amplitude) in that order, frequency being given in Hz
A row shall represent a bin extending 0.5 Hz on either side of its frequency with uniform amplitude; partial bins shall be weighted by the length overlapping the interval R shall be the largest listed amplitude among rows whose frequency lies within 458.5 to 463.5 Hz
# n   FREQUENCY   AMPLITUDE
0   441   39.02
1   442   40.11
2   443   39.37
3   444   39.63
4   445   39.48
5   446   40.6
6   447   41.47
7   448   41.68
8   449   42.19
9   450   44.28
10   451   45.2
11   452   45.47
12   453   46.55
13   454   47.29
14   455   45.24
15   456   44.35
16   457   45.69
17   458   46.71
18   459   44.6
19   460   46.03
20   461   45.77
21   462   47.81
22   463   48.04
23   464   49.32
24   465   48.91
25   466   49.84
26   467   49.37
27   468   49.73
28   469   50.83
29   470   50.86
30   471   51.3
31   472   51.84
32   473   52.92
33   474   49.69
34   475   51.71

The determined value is 48.04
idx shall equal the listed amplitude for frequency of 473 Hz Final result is 52.92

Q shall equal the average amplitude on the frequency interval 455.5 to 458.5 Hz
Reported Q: 45.6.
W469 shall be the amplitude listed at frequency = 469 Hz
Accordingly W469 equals 50.83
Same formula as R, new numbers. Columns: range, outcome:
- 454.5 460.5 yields 46.71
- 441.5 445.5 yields 40.11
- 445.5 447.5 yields 41.47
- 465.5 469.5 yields 50.83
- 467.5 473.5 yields 52.92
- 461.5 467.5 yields 49.84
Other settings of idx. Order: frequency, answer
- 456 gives 44.35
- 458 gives 46.71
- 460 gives 46.03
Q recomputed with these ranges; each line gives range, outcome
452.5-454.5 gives 46.9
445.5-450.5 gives 42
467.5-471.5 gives 50.7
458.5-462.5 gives 46.1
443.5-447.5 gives 40.3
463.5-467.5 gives 49.4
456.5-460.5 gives 45.8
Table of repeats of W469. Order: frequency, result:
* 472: 51.84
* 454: 47.29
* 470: 50.86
